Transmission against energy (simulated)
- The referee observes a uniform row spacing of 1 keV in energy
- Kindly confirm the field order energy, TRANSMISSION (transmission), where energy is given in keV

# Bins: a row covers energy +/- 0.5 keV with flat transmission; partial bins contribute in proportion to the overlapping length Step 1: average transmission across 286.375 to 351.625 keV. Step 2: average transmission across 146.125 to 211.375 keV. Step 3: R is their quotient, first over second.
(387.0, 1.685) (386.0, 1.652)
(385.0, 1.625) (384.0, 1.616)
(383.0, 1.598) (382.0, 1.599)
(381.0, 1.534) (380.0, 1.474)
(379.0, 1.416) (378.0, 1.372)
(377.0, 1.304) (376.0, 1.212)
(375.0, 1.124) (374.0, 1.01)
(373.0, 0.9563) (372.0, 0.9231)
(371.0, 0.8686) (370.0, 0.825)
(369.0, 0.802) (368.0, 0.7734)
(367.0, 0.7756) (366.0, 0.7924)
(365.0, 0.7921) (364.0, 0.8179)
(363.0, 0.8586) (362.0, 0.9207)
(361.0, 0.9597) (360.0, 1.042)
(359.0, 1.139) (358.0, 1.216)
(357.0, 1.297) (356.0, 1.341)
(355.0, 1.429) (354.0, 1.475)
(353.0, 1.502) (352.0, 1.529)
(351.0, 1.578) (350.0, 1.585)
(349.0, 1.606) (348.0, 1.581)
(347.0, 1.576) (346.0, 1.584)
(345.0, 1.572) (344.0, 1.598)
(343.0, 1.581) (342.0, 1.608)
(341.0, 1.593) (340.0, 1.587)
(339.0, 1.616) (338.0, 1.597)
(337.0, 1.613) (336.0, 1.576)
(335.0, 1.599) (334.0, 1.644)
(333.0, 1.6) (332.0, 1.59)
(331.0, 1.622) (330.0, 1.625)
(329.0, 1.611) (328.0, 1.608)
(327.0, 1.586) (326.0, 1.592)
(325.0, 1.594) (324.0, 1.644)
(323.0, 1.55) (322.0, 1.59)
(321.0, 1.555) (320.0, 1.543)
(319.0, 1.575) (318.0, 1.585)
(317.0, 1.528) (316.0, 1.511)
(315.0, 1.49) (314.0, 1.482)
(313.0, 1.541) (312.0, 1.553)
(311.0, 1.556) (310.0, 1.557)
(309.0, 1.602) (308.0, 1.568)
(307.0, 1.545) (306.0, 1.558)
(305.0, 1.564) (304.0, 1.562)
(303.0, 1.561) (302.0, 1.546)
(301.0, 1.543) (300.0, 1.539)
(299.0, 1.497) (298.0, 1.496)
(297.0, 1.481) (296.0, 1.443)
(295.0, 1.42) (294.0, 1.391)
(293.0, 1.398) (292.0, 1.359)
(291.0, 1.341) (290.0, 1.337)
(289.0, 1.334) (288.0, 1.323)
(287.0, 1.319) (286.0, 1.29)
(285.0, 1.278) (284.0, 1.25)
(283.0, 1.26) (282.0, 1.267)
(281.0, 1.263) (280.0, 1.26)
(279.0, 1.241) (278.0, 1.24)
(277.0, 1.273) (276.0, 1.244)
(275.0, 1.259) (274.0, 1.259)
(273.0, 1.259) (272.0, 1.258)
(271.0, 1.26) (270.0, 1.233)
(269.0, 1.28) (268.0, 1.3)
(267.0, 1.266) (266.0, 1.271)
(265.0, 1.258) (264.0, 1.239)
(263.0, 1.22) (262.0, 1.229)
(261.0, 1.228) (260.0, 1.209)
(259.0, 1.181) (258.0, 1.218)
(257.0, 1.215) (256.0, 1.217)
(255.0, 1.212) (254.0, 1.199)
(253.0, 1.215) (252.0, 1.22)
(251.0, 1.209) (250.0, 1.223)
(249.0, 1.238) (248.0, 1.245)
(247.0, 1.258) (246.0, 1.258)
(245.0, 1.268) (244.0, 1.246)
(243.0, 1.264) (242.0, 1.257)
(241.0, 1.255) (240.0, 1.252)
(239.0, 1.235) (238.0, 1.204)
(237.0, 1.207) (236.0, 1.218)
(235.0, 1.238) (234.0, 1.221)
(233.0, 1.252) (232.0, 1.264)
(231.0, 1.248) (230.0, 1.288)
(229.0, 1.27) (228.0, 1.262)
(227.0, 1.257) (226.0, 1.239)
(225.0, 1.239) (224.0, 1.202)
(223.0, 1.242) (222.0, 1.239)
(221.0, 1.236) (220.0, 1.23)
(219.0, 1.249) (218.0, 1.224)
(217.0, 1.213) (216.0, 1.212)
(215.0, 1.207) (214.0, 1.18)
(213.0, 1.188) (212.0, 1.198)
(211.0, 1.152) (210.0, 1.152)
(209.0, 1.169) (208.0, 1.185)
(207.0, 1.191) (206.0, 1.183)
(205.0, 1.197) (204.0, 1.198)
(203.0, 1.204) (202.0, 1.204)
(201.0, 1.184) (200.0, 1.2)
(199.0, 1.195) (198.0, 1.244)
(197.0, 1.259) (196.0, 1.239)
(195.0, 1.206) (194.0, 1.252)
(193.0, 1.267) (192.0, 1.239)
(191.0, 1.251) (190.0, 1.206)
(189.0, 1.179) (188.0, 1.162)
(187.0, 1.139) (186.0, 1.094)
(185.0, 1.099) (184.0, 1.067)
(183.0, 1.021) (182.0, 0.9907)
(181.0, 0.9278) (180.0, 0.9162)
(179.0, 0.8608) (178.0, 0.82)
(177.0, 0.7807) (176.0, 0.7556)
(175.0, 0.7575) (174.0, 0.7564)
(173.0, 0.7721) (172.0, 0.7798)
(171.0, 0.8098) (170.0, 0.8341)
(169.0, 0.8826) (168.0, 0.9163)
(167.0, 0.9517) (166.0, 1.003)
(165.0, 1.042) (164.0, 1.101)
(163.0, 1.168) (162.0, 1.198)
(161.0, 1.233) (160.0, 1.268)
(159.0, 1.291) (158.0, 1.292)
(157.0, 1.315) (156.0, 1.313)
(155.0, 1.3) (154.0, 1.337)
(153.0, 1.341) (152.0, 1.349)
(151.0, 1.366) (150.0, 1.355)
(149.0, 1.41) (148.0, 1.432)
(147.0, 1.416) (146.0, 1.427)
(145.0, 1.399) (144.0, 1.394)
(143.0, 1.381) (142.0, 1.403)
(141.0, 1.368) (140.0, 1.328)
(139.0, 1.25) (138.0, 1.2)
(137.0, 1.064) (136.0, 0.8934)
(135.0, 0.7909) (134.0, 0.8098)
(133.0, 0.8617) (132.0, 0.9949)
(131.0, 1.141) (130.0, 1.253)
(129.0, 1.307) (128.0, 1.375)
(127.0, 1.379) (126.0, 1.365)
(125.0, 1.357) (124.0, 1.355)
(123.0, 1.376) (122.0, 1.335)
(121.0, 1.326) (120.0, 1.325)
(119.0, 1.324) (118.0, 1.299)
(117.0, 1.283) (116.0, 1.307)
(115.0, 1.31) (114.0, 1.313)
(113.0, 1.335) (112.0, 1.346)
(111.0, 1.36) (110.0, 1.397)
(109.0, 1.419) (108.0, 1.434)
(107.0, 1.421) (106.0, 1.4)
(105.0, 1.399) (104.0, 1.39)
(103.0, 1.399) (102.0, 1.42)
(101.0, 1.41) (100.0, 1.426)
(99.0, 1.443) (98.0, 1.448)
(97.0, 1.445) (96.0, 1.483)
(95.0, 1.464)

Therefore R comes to 1.36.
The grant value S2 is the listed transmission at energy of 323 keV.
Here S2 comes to 1.55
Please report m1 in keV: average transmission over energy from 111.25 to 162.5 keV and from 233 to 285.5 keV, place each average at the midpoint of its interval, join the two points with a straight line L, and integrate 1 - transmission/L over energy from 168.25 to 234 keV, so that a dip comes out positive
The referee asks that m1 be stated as 7.0 keV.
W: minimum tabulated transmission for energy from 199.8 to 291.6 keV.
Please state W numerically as 1.152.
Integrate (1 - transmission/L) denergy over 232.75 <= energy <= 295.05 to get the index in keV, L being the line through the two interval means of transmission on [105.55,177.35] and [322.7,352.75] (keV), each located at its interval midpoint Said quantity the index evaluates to 8.2 keV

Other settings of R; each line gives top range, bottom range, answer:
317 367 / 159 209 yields 1.35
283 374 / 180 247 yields 1.17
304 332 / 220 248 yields 1.26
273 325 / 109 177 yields 1.20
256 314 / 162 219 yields 1.25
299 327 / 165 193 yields 1.61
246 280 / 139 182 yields 1.09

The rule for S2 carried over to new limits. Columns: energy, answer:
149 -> 1.41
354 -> 1.475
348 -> 1.581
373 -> 0.9563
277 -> 1.273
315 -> 1.49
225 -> 1.239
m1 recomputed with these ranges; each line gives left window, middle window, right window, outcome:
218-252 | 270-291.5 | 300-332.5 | 2.2 keV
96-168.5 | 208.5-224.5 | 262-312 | 1.5 keV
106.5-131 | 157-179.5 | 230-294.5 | 5.8 keV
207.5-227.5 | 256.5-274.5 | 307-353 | 1.6 keV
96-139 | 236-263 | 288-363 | 3.7 keV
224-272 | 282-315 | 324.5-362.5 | -1.7 keV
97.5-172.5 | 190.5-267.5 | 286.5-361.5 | 8.7 keV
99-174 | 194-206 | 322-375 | 0.6 keV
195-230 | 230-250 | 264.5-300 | 0.2 keV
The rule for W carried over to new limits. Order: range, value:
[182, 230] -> 0.9907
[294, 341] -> 1.391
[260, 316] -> 1.209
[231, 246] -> 1.204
